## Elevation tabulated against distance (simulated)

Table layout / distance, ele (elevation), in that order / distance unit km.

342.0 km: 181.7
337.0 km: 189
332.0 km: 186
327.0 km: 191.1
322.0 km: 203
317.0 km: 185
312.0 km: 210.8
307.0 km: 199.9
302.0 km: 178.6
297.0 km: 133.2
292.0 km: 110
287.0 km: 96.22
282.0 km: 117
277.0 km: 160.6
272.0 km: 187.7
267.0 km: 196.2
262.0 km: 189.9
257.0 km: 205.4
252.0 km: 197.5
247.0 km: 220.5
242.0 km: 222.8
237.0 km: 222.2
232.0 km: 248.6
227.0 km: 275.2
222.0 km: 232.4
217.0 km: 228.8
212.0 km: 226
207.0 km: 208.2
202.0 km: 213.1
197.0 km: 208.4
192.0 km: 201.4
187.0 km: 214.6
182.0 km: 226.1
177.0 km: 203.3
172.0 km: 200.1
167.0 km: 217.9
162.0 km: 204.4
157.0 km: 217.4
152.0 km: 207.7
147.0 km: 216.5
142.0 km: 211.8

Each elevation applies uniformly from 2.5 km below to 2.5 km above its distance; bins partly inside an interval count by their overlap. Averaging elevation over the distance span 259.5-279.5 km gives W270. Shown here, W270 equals 184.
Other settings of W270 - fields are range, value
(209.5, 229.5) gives 241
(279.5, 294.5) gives 108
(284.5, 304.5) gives 130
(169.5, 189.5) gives 211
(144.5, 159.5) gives 214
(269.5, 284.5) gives 155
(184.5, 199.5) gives 208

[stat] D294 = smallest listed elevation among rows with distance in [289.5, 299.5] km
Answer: 110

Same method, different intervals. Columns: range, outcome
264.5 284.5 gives 117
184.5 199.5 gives 201.4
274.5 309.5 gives 96.22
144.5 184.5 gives 200.1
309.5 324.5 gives 185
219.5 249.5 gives 220.5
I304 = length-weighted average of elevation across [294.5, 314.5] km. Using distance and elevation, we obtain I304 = 181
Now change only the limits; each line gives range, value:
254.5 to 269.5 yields 197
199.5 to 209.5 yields 211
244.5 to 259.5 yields 208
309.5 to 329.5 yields 197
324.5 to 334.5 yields 189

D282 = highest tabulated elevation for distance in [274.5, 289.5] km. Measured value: 160.6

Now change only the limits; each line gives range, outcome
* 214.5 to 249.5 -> 275.2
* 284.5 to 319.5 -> 210.8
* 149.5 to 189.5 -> 226.1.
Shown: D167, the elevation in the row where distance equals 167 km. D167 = 217.9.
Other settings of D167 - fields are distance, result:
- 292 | 110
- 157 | 217.4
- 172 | 200.1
